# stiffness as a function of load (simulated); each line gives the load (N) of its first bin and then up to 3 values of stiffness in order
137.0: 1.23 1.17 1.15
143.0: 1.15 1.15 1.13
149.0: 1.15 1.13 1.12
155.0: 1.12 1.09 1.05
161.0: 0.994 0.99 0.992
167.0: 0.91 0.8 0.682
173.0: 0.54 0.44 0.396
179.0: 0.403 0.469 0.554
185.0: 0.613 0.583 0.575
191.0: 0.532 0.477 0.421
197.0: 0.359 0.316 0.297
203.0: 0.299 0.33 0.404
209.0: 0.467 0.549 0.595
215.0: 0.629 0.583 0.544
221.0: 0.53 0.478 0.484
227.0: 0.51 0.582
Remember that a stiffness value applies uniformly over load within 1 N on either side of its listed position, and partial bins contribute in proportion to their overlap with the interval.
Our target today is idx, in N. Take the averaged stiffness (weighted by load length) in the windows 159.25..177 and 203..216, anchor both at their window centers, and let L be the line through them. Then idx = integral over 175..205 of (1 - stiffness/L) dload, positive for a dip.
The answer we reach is 8.6 N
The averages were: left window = 0.782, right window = 0.481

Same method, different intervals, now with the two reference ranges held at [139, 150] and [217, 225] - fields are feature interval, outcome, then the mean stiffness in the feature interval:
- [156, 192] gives 8.62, 0.701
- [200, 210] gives 4.45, 0.359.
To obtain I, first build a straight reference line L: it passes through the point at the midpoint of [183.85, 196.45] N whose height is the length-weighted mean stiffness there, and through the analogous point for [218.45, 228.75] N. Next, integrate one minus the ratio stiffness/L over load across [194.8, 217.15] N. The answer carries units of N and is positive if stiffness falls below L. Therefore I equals 3.8 N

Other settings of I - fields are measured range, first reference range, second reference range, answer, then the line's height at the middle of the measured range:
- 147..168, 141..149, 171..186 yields -3.7 N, 0.905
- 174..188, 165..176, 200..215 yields 2.9 N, 0.627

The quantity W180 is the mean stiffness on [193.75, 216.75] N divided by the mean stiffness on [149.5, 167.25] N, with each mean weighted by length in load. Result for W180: 0.4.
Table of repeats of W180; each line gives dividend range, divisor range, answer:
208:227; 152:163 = 0.50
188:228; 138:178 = 0.49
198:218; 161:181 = 0.65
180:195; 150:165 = 0.50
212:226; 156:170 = 0.56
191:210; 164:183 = 0.62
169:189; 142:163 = 0.49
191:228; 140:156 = 0.41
